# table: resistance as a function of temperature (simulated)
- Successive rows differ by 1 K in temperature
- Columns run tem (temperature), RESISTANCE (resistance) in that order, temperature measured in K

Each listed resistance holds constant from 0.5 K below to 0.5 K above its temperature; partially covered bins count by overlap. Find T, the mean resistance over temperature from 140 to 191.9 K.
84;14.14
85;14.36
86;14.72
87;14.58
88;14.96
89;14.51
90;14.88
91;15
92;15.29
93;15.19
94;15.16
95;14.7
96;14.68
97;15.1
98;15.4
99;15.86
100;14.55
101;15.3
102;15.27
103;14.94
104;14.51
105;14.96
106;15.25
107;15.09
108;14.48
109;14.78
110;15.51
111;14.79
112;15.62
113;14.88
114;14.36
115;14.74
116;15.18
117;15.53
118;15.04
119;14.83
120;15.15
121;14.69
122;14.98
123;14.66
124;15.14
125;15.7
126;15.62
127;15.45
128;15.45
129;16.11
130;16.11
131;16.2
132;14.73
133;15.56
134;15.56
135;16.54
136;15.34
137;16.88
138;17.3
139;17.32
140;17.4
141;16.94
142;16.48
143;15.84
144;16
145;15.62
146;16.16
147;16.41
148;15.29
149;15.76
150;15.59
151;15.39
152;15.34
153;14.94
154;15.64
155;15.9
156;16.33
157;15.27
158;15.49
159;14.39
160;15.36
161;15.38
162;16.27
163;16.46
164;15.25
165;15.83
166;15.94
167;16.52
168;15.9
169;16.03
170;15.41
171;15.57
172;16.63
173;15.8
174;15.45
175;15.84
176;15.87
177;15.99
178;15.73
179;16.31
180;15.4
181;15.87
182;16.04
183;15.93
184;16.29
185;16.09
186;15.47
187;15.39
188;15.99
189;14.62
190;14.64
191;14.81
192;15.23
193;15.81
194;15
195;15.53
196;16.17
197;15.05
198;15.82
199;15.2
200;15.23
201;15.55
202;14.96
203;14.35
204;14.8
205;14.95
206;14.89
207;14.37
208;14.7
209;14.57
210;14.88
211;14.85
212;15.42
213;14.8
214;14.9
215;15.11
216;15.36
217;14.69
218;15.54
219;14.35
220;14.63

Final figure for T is 15.8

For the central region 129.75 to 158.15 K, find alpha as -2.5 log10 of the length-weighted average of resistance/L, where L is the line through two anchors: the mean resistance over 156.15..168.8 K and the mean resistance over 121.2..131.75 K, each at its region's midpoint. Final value -0.03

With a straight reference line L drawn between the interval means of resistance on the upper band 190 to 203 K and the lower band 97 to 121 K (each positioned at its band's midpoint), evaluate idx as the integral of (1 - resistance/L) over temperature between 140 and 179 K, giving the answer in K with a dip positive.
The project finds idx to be -1.6 K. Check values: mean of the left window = 15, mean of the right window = 15.3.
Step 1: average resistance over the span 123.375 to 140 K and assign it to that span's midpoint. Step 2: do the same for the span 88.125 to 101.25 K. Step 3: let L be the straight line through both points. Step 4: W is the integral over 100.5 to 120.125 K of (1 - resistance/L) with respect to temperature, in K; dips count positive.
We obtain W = 0.5 K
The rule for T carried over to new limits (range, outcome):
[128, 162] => 15.9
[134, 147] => 16.4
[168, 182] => 15.8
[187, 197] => 15.3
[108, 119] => 15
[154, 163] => 15.6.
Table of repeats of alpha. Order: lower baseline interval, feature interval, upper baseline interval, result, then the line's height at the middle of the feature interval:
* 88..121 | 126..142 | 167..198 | -0.06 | 15.3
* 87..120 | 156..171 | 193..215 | -0.05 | 15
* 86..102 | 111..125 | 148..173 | 0.02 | 15.3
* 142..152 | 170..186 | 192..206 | -0.03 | 15.5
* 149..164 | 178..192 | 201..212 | -0.03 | 15.1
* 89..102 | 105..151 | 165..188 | -0.01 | 15.4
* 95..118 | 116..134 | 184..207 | -0.02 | 15.1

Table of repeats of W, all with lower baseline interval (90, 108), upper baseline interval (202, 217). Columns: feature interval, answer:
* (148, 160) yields -0.4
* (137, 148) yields -1.1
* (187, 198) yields -0.3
